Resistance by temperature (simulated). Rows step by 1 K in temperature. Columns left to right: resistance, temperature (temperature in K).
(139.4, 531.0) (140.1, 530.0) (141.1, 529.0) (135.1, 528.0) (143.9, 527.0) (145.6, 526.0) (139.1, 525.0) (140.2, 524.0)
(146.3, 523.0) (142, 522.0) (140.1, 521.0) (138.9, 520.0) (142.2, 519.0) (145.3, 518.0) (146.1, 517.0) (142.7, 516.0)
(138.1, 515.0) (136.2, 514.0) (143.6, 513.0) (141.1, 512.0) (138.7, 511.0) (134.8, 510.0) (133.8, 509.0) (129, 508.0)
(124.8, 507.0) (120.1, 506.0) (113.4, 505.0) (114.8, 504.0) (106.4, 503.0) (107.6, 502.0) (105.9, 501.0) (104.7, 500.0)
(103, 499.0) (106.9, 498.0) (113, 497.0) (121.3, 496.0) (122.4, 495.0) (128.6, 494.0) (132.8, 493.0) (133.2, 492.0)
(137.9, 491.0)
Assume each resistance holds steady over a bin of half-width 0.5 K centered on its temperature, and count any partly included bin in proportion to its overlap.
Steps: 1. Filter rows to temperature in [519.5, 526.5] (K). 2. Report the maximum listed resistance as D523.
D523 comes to 146.3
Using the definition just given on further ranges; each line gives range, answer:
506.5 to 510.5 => 134.8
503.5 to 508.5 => 129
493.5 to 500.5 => 128.6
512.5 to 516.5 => 143.6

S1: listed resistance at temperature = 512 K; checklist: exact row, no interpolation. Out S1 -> 141.1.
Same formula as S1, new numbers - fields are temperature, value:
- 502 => 107.6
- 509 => 133.8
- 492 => 133.2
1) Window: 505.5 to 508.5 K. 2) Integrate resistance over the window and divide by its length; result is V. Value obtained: 125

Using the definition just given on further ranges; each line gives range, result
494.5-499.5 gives 113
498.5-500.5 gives 104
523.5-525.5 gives 140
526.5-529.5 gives 140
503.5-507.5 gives 118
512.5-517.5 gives 141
